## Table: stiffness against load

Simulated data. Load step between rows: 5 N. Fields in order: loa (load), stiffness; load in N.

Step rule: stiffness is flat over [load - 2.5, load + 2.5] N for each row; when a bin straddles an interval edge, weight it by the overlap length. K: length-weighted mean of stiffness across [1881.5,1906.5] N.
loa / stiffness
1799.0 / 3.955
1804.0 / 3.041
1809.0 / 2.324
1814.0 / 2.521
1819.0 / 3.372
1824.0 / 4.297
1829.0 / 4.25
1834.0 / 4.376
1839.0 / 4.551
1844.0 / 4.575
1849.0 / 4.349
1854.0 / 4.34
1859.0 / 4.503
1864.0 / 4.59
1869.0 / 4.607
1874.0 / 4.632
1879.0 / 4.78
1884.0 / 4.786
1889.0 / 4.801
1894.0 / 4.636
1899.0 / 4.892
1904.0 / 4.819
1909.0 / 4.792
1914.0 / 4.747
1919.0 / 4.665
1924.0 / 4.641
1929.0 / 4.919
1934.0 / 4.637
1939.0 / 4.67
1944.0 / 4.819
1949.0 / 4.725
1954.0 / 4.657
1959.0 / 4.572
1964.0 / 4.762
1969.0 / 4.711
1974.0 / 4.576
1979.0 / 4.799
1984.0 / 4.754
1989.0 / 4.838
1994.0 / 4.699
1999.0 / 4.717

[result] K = 4.79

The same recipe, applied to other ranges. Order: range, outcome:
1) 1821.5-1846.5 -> 4.41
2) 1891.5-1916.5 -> 4.78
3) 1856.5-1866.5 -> 4.55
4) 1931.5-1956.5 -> 4.7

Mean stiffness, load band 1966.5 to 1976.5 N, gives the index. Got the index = 4.64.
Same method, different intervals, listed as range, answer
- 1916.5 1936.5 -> 4.72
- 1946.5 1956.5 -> 4.69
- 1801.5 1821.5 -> 2.81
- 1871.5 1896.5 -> 4.73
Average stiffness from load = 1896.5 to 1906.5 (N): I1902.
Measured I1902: 4.86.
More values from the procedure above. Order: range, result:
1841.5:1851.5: 4.46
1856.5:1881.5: 4.62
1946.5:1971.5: 4.69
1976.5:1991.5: 4.8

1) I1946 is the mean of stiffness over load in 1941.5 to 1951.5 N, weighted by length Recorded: 4.77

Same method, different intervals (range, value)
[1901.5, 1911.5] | 4.81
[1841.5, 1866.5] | 4.47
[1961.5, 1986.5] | 4.72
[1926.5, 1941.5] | 4.74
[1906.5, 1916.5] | 4.77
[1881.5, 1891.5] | 4.79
